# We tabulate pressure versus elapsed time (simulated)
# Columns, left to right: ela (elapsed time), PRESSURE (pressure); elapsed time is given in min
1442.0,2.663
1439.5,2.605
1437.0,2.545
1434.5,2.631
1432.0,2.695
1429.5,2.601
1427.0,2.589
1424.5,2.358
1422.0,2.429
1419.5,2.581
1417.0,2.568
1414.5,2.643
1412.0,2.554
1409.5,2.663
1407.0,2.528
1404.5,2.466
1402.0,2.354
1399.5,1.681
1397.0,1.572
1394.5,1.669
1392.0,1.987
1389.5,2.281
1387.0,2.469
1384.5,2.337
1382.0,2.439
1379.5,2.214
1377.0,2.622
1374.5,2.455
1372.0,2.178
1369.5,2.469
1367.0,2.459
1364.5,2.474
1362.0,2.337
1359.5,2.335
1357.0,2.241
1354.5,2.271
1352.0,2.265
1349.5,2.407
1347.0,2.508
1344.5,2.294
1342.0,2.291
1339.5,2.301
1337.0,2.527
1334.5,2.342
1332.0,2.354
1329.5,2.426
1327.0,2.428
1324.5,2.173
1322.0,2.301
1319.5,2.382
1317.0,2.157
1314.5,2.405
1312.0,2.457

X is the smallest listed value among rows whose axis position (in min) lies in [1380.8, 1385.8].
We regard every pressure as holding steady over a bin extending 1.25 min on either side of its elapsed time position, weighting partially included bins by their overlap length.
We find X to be 2.337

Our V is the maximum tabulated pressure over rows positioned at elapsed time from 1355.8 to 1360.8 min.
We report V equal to 2.335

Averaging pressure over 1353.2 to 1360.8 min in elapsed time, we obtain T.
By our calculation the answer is 2.28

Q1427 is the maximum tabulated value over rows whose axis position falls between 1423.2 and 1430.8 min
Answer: 2.601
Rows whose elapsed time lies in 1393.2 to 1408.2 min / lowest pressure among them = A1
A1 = 1.572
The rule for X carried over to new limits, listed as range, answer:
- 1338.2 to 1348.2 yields 2.291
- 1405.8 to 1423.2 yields 2.429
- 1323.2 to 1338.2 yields 2.173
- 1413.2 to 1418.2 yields 2.568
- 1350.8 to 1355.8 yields 2.265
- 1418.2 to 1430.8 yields 2.358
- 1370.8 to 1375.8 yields 2.178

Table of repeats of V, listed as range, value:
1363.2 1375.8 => 2.474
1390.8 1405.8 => 2.466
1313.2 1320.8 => 2.405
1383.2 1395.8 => 2.469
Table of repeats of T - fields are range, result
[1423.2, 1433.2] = 2.56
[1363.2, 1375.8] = 2.41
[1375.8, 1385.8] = 2.4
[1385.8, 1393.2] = 2.25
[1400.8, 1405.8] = 2.41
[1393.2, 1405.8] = 1.95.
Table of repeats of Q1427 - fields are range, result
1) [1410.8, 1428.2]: 2.643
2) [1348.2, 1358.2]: 2.407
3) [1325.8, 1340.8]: 2.527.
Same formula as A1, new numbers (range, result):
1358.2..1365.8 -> 2.335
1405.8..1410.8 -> 2.528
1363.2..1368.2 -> 2.459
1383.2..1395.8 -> 1.669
